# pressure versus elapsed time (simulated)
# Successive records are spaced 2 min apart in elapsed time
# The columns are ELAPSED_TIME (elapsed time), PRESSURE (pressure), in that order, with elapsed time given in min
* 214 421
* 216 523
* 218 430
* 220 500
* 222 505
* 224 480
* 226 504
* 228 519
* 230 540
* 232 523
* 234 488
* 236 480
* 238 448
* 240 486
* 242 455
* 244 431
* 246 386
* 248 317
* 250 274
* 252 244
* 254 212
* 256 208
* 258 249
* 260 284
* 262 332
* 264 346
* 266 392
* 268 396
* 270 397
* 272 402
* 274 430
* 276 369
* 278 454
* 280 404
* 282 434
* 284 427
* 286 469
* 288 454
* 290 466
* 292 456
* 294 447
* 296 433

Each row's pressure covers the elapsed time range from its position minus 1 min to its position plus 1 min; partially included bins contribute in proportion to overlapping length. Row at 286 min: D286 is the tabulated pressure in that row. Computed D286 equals 469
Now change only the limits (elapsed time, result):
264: 346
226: 504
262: 332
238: 448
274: 430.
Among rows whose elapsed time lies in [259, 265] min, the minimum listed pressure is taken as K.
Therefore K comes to 284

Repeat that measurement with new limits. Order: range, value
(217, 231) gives 430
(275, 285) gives 369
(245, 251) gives 274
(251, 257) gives 208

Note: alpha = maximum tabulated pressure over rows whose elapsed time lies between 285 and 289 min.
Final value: 469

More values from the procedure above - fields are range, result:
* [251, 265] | 346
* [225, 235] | 540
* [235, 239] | 480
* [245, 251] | 386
